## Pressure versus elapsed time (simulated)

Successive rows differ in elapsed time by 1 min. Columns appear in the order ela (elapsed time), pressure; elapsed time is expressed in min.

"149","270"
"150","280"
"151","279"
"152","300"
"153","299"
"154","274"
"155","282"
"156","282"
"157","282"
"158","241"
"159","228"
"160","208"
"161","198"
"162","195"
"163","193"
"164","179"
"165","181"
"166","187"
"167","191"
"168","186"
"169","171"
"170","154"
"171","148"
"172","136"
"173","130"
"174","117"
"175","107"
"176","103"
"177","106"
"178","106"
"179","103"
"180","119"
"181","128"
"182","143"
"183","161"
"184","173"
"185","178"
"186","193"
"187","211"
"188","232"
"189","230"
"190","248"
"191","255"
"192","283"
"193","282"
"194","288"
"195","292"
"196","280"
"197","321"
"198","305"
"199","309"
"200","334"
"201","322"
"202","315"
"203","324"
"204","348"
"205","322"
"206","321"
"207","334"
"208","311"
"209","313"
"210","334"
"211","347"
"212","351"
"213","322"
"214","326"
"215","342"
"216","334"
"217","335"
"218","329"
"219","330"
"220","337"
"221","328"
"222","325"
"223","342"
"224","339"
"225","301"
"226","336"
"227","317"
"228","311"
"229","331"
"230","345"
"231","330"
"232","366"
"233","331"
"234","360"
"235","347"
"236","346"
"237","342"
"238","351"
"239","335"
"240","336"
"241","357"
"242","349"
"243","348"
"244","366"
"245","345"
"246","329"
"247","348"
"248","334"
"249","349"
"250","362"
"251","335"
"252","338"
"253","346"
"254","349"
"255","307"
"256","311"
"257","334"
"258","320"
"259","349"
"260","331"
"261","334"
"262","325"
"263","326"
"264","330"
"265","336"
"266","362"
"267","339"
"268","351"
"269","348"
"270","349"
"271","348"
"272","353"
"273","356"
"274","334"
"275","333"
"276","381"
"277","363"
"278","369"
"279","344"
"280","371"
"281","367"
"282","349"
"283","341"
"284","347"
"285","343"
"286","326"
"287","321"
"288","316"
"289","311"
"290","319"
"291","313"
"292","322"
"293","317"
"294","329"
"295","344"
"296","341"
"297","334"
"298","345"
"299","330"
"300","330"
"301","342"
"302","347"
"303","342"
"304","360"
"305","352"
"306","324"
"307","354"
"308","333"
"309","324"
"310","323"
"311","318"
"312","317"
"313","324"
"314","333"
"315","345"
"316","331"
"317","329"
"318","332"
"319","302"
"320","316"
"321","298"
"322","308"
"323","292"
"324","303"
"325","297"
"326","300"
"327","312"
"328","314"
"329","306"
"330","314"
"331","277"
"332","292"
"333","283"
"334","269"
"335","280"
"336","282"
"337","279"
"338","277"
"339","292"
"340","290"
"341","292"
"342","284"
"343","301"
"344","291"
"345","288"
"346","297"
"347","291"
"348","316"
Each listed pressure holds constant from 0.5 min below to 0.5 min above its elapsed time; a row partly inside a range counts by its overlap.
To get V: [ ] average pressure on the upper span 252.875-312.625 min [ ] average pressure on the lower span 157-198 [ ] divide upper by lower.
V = 1.76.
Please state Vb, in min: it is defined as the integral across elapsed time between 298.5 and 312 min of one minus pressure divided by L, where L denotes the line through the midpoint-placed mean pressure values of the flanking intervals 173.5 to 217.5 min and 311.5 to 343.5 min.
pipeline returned -1.9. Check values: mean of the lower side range 255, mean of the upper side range 302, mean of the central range 336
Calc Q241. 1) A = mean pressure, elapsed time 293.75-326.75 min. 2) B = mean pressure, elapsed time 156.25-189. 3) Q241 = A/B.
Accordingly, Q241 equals 1.92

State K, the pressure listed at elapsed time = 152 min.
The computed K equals 300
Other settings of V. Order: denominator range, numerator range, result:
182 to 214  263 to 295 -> 1.20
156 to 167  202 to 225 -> 1.56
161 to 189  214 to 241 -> 2.12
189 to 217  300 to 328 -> 1.04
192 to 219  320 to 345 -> 0.92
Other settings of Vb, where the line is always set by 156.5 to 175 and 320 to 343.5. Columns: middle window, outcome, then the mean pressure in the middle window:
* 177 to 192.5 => 1.1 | 182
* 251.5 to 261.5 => -3.6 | 332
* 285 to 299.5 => -3.2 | 327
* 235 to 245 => -5.0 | 348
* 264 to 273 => -3.4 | 348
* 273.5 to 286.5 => -4.6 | 351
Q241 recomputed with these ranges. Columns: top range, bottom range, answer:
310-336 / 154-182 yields 1.77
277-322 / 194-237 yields 1.02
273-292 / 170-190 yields 2.26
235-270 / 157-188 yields 2.06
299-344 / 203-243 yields 0.93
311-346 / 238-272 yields 0.89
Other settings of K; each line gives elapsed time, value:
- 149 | 270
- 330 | 314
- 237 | 342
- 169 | 171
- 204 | 348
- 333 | 283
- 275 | 333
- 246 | 329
